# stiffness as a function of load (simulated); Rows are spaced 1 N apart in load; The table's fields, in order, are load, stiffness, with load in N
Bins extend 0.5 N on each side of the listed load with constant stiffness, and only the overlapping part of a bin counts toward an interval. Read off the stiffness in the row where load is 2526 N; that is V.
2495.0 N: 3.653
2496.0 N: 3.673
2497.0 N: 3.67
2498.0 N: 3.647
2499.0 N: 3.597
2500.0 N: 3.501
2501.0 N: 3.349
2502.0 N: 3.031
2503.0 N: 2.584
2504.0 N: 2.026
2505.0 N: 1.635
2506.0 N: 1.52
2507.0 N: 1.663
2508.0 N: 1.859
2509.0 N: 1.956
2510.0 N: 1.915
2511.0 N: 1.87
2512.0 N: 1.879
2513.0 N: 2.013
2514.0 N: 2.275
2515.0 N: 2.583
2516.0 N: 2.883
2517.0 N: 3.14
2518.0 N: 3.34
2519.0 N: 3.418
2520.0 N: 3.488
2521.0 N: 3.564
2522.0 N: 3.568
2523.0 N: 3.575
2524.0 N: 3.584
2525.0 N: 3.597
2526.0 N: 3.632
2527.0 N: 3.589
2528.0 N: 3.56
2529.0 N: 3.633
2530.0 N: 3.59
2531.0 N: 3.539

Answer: 3.632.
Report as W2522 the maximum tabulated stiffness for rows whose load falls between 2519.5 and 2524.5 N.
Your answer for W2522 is 3.584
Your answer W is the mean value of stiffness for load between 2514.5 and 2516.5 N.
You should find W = 2.73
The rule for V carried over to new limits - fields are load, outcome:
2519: 3.418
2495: 3.653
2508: 1.859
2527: 3.589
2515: 2.583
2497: 3.67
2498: 3.647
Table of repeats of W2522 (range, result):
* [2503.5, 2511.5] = 2.026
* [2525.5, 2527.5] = 3.632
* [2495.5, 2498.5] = 3.673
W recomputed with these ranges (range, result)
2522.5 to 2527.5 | 3.6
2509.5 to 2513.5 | 1.92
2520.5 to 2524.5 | 3.57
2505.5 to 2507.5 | 1.59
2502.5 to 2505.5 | 2.08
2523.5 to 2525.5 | 3.59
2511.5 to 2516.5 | 2.33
